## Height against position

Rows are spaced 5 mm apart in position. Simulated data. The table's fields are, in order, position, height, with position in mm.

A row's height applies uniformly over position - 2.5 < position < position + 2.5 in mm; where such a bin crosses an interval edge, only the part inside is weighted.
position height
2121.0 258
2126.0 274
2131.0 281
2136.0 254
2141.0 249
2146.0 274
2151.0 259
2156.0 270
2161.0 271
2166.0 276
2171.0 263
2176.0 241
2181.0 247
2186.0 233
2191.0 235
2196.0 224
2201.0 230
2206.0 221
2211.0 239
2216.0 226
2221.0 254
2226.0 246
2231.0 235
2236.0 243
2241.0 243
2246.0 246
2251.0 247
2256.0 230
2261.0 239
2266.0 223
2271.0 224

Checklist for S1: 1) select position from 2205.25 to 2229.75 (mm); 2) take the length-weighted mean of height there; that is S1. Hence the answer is 238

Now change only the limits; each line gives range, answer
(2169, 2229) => 238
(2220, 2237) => 244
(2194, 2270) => 236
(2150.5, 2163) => 268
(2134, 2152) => 259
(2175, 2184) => 244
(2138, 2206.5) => 250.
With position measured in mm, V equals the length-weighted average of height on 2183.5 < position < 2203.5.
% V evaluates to 230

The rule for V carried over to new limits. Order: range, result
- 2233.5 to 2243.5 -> 243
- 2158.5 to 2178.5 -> 263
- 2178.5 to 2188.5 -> 240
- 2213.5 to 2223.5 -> 240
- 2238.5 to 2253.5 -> 245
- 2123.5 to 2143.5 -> 264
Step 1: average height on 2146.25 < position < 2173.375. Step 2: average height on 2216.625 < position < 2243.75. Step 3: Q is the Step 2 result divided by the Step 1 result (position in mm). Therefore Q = 0.9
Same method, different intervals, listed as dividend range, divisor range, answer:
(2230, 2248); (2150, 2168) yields 0.90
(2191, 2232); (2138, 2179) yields 0.89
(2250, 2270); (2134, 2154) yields 0.90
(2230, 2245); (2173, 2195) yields 1.01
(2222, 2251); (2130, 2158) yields 0.92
